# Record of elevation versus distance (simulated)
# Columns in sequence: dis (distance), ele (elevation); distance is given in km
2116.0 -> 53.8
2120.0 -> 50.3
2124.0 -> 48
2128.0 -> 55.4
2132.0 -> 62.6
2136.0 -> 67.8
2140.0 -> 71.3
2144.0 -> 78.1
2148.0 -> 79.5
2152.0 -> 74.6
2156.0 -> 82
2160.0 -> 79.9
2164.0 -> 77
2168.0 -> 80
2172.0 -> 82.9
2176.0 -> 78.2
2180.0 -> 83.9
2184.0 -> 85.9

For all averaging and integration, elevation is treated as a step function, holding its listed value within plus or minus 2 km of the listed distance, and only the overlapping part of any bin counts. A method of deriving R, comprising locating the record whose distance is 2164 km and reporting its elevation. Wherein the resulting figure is 77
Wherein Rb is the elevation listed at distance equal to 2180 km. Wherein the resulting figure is 83.9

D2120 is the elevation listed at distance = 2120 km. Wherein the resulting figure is 50.3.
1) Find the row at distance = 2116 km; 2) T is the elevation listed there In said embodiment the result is 53.8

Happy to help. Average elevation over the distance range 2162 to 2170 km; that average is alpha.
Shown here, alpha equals 78.5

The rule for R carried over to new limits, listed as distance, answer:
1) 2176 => 78.2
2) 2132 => 62.6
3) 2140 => 71.3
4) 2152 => 74.6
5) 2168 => 80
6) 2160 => 79.9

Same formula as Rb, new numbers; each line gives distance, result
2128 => 55.4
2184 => 85.9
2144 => 78.1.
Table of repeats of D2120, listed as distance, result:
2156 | 82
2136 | 67.8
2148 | 79.5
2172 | 82.9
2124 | 48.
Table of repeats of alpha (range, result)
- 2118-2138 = 56.8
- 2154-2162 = 81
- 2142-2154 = 77.4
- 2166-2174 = 81.5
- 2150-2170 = 78.7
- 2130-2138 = 65.2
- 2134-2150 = 74.2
